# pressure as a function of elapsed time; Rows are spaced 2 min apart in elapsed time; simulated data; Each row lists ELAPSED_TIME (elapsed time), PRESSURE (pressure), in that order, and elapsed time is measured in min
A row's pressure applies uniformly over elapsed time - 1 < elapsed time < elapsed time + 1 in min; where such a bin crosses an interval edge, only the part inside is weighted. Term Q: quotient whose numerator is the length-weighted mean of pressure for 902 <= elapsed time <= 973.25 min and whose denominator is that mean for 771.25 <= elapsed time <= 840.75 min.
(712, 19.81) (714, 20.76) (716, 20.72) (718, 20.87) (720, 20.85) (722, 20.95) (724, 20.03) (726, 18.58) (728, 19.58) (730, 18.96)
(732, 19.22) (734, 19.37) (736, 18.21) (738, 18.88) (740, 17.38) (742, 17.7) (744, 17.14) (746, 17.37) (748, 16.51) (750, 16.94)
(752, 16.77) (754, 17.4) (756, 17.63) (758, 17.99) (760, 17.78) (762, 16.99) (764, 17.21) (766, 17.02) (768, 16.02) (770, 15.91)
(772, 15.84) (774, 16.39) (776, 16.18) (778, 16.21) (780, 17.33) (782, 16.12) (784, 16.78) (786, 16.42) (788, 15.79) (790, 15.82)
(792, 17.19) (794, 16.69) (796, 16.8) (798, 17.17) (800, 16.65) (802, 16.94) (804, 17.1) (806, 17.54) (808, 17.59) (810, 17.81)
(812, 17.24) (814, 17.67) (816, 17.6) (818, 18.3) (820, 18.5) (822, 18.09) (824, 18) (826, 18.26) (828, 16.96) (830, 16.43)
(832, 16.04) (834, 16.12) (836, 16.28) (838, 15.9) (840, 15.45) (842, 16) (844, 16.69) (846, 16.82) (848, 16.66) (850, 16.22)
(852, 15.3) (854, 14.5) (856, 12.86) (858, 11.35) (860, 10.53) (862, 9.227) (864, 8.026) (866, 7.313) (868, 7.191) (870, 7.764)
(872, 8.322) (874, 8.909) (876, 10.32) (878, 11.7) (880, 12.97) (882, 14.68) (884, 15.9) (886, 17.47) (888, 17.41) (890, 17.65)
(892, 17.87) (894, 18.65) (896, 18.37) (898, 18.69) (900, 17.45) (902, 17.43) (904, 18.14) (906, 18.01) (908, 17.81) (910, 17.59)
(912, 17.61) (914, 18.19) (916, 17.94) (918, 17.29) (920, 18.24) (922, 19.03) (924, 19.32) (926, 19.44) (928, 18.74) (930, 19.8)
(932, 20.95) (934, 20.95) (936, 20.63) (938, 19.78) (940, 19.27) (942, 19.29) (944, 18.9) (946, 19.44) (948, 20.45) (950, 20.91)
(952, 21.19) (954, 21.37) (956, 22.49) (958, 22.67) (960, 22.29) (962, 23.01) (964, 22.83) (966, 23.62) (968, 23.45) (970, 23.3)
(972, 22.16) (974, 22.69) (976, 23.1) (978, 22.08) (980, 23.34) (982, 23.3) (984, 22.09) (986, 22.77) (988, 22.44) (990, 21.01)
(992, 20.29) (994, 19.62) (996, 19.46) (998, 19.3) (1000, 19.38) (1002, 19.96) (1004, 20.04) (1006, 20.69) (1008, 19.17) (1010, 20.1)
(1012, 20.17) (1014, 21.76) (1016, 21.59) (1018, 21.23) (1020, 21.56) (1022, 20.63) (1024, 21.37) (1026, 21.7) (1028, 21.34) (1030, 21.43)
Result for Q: 1.2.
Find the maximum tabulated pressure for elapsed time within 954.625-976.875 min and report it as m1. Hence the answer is 23.62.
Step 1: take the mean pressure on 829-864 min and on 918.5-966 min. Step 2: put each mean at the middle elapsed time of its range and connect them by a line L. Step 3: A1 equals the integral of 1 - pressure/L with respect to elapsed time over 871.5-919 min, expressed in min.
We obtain 4.1 min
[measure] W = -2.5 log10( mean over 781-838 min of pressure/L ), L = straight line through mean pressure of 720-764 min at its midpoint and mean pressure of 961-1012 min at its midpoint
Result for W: 0.12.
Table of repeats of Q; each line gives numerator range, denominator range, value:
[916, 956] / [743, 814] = 1.17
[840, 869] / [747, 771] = 0.76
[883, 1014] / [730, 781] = 1.16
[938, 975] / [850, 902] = 1.62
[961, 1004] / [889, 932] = 1.19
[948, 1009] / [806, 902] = 1.44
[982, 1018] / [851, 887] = 1.82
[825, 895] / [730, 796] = 0.82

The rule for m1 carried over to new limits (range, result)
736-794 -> 18.88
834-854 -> 16.82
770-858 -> 18.5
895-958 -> 22.67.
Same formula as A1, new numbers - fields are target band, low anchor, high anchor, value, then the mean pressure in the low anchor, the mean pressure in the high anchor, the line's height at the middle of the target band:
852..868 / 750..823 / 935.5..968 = 7.0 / 17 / 21.2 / 18.9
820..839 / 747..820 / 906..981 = 1.0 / 16.9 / 20.5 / 18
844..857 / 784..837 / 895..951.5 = 1.7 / 17.1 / 18.9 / 17.8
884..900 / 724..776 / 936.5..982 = 2.0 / 17.6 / 21.7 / 20.4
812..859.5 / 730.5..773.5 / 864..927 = 0.0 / 17.4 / 15.5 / 16.3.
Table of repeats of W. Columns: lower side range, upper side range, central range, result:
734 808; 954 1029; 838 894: 0.38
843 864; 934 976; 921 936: -0.02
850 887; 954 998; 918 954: -0.09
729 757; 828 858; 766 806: 0.02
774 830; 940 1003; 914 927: 0.09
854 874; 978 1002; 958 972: -0.22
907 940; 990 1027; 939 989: -0.12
